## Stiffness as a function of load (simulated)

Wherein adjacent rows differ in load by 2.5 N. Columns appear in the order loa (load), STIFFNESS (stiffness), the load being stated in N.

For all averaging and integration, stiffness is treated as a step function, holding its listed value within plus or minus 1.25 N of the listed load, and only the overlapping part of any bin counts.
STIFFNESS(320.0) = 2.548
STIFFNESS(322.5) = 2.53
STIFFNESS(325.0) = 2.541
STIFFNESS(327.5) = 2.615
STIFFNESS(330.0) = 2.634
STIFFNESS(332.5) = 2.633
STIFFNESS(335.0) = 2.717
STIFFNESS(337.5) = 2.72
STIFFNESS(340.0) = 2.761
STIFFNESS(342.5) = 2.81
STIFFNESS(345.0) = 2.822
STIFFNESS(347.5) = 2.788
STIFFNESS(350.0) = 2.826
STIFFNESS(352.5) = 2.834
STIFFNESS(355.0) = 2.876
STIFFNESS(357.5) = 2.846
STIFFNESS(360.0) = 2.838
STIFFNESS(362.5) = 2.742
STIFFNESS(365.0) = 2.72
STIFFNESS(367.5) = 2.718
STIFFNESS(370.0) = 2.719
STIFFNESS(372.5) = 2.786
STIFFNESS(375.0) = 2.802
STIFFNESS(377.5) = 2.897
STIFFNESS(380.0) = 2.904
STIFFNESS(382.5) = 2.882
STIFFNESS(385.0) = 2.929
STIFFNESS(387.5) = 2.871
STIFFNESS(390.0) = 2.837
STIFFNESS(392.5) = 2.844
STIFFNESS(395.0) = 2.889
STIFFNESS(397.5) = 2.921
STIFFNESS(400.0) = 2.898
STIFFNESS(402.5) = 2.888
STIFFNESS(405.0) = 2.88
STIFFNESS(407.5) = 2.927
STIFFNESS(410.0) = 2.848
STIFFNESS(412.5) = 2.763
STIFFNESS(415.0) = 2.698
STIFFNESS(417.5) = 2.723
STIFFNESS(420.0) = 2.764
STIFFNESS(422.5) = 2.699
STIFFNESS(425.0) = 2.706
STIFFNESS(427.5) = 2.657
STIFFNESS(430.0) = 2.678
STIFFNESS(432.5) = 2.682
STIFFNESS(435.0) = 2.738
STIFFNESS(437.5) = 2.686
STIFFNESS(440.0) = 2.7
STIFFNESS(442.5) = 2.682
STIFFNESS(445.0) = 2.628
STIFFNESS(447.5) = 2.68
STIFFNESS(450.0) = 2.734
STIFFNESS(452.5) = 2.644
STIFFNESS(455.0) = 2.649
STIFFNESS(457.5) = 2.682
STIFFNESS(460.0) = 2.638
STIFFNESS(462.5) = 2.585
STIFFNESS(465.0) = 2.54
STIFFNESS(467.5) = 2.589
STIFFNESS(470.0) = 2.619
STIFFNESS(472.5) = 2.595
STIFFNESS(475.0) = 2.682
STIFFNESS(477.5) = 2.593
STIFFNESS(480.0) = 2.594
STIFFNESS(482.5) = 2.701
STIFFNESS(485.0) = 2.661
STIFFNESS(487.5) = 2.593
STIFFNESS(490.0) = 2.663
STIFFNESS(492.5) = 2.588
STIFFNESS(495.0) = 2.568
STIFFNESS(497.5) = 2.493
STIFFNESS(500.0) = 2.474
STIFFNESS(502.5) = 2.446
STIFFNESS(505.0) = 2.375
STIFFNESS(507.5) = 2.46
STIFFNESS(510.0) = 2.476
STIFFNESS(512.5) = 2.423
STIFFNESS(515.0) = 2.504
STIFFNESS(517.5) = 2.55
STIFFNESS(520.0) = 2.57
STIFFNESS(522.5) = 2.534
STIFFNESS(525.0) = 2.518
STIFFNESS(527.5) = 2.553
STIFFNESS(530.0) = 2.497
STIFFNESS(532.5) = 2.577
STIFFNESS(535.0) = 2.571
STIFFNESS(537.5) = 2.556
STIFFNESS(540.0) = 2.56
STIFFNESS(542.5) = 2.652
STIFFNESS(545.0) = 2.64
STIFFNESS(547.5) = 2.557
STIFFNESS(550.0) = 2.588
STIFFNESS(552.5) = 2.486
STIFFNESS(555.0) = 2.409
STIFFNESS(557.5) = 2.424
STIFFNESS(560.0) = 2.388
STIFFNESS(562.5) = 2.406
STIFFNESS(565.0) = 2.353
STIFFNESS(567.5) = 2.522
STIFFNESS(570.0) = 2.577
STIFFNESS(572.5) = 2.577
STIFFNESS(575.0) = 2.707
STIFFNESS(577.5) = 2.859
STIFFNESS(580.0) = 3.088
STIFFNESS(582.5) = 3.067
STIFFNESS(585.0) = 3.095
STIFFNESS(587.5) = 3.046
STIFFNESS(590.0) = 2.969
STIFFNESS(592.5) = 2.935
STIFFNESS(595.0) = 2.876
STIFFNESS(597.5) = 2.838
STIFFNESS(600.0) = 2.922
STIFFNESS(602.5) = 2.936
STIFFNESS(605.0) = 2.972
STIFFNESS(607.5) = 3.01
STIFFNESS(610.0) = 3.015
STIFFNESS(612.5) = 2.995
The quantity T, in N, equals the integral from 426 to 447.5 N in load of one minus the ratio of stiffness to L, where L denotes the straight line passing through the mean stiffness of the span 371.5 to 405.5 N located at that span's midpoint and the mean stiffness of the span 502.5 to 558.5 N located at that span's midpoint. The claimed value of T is 0.56 N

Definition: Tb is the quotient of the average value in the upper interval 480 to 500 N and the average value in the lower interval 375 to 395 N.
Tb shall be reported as 0.9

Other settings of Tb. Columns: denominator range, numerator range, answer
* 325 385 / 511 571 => 0.91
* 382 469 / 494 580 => 0.92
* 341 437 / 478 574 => 0.90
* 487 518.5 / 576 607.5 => 1.18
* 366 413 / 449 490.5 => 0.92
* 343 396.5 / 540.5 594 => 0.95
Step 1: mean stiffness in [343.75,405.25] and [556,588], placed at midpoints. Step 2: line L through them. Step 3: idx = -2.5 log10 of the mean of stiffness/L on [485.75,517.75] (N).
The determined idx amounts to 0.096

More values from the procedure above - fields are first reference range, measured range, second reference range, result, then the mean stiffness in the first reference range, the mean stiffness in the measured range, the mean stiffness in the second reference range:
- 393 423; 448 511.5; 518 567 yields 0.032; 2.83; 2.59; 2.52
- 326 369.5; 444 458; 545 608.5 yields 0.032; 2.76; 2.67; 2.74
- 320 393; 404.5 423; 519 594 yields -0.021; 2.77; 2.79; 2.64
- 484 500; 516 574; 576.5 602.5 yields 0.109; 2.58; 2.53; 2.97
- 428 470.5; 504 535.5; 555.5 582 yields 0.048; 2.66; 2.51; 2.6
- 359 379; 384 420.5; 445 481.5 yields -0.047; 2.78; 2.85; 2.63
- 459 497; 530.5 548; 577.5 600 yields 0.092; 2.61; 2.59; 2.98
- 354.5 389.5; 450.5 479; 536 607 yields 0.061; 2.82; 2.62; 2.72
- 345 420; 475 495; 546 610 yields 0.064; 2.83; 2.63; 2.75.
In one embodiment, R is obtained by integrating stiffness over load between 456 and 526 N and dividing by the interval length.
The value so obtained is 2.56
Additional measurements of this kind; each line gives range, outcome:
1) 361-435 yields 2.8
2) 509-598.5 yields 2.64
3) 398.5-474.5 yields 2.71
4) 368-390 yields 2.84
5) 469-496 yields 2.62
